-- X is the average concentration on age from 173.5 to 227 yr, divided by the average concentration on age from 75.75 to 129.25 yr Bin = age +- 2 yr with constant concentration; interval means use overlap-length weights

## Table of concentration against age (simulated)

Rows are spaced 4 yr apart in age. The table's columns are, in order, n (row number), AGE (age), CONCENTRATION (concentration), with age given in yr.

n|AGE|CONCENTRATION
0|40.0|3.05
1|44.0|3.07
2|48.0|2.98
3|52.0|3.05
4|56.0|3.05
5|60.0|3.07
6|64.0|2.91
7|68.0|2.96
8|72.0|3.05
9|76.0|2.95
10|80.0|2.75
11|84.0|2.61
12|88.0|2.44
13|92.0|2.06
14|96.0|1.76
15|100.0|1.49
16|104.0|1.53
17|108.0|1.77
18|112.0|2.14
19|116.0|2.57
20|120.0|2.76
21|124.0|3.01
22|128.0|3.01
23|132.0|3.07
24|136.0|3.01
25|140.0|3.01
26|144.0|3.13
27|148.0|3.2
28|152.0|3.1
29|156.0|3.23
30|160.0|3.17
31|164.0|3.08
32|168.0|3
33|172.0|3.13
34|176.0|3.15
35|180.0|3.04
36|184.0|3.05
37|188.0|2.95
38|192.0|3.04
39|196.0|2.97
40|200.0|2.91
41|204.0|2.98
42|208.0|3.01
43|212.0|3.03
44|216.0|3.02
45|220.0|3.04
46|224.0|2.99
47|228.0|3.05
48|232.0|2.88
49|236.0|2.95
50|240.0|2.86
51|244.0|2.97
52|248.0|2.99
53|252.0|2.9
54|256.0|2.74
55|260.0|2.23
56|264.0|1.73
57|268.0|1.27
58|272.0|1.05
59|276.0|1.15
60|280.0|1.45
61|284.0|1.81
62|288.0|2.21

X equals 1.30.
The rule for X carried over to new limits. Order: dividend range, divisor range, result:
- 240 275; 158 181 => 0.72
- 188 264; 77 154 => 1.13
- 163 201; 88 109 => 1.70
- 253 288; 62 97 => 0.66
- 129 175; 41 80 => 1.03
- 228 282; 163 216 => 0.75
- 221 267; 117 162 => 0.89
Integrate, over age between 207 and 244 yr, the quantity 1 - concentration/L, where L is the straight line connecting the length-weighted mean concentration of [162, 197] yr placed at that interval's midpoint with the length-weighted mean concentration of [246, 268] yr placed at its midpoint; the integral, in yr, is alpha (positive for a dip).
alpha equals -4.38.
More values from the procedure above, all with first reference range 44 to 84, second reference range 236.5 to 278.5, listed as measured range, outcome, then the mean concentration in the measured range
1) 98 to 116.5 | 6.25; 1.85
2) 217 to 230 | -3.81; 3.03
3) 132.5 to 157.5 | -4.38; 3.11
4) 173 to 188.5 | -3.44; 3.06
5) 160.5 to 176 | -3.25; 3.09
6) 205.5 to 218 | -3.31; 3.02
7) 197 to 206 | -1.94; 2.95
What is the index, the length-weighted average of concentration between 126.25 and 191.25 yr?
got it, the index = 3.08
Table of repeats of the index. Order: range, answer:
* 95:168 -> 2.69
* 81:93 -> 2.43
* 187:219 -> 2.99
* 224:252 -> 2.95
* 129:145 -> 3.05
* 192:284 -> 2.55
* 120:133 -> 2.99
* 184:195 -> 3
